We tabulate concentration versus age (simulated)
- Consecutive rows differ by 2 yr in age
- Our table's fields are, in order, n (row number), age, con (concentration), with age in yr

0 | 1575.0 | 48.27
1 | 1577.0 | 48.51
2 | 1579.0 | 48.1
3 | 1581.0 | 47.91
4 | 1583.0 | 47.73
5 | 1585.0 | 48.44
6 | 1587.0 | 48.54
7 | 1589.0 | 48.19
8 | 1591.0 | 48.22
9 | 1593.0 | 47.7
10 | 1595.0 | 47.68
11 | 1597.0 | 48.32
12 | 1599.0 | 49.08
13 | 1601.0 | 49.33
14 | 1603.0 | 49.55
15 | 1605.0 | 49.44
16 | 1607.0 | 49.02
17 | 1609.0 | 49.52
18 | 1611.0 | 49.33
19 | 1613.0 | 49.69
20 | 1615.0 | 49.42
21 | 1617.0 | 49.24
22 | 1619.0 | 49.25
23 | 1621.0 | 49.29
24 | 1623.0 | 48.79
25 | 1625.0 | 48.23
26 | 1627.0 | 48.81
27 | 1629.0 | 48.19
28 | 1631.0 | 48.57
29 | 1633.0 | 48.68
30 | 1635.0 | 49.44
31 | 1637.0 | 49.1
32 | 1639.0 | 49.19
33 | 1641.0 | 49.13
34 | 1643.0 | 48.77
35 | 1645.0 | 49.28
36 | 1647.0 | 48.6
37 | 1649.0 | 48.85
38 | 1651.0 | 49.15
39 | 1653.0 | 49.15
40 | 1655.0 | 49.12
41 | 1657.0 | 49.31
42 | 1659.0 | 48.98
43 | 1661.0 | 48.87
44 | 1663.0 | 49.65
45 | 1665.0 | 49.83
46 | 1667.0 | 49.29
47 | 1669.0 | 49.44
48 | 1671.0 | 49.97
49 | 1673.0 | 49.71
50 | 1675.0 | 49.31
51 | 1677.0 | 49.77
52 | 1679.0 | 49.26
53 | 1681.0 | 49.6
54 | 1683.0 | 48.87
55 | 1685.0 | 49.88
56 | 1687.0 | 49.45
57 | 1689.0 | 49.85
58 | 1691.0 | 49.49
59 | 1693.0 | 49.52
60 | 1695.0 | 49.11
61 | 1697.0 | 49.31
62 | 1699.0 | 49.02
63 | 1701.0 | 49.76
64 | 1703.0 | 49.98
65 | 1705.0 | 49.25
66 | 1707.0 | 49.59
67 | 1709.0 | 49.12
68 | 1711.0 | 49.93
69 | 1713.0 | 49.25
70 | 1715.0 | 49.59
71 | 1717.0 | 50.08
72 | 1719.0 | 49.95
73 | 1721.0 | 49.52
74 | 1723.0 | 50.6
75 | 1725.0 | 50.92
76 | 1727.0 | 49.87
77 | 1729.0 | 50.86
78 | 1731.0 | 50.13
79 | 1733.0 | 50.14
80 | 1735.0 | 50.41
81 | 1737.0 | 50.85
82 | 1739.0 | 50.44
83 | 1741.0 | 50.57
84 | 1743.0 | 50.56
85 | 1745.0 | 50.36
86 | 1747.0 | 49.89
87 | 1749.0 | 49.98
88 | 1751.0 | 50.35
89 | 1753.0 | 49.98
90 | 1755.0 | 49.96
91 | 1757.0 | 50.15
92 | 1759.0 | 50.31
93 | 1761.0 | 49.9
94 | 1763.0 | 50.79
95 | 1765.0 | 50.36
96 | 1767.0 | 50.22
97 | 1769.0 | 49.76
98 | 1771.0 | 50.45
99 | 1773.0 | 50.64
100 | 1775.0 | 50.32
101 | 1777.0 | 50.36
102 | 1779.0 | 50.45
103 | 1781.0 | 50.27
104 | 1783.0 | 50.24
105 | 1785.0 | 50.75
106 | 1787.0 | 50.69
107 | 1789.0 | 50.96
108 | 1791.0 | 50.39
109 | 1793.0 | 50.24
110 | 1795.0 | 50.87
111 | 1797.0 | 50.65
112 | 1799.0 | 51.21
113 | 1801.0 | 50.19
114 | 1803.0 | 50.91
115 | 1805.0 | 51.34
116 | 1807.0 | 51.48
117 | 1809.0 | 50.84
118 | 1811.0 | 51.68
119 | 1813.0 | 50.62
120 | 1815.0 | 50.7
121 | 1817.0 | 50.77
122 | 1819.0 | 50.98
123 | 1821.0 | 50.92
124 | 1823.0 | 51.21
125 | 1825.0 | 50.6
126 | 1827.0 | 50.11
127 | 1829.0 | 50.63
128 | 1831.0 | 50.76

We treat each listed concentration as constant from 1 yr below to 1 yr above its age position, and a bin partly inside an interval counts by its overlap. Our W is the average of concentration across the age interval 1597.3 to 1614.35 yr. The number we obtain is 49.3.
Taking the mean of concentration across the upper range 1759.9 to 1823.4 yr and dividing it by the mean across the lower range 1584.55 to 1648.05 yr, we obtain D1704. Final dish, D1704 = 1.0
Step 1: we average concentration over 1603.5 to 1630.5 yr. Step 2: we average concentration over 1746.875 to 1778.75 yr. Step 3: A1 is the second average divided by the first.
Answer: 1.02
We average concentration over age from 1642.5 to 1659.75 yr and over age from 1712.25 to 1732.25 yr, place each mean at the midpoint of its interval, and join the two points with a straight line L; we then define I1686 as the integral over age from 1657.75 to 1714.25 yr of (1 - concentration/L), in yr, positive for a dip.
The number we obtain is 0.1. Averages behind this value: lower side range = 49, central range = 49.5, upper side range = 50.1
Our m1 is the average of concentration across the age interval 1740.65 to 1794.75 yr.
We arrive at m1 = 50.3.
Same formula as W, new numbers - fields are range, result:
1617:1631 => 48.8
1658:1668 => 49.3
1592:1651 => 49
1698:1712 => 49.5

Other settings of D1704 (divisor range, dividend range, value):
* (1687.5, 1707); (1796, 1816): 1.03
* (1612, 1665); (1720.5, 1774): 1.03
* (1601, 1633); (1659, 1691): 1.01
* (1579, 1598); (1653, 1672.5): 1.03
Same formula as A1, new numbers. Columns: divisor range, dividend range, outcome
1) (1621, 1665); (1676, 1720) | 1.01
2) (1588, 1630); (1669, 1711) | 1.01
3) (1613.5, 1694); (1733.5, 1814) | 1.03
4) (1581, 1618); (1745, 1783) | 1.03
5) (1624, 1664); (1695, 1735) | 1.02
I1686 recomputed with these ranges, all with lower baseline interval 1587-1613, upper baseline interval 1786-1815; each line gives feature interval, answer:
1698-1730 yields 0.09 yr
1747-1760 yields 0.07 yr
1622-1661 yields 0.25 yr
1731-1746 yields -0.07 yr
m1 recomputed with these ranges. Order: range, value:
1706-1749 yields 50.1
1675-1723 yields 49.5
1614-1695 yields 49.2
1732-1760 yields 50.3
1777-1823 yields 50.8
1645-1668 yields 49.2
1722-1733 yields 50.4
